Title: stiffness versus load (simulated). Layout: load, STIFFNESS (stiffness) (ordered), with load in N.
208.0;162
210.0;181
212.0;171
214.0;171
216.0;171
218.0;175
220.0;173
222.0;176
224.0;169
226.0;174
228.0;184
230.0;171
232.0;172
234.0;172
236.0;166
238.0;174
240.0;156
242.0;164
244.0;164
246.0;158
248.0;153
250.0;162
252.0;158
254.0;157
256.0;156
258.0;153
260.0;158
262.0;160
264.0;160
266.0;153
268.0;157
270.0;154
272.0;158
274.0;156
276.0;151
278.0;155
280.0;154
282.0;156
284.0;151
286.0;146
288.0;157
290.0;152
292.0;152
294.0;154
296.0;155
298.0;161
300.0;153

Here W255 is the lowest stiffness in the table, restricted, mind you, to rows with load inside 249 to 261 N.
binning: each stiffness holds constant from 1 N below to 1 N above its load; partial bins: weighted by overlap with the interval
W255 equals 153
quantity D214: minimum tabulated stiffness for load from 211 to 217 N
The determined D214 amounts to 171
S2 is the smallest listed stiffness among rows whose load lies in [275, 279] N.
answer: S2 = 151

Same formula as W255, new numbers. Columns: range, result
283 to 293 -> 146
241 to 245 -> 164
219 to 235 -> 169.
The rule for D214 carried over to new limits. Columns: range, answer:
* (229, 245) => 156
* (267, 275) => 154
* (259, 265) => 158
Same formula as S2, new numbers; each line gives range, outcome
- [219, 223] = 173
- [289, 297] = 152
